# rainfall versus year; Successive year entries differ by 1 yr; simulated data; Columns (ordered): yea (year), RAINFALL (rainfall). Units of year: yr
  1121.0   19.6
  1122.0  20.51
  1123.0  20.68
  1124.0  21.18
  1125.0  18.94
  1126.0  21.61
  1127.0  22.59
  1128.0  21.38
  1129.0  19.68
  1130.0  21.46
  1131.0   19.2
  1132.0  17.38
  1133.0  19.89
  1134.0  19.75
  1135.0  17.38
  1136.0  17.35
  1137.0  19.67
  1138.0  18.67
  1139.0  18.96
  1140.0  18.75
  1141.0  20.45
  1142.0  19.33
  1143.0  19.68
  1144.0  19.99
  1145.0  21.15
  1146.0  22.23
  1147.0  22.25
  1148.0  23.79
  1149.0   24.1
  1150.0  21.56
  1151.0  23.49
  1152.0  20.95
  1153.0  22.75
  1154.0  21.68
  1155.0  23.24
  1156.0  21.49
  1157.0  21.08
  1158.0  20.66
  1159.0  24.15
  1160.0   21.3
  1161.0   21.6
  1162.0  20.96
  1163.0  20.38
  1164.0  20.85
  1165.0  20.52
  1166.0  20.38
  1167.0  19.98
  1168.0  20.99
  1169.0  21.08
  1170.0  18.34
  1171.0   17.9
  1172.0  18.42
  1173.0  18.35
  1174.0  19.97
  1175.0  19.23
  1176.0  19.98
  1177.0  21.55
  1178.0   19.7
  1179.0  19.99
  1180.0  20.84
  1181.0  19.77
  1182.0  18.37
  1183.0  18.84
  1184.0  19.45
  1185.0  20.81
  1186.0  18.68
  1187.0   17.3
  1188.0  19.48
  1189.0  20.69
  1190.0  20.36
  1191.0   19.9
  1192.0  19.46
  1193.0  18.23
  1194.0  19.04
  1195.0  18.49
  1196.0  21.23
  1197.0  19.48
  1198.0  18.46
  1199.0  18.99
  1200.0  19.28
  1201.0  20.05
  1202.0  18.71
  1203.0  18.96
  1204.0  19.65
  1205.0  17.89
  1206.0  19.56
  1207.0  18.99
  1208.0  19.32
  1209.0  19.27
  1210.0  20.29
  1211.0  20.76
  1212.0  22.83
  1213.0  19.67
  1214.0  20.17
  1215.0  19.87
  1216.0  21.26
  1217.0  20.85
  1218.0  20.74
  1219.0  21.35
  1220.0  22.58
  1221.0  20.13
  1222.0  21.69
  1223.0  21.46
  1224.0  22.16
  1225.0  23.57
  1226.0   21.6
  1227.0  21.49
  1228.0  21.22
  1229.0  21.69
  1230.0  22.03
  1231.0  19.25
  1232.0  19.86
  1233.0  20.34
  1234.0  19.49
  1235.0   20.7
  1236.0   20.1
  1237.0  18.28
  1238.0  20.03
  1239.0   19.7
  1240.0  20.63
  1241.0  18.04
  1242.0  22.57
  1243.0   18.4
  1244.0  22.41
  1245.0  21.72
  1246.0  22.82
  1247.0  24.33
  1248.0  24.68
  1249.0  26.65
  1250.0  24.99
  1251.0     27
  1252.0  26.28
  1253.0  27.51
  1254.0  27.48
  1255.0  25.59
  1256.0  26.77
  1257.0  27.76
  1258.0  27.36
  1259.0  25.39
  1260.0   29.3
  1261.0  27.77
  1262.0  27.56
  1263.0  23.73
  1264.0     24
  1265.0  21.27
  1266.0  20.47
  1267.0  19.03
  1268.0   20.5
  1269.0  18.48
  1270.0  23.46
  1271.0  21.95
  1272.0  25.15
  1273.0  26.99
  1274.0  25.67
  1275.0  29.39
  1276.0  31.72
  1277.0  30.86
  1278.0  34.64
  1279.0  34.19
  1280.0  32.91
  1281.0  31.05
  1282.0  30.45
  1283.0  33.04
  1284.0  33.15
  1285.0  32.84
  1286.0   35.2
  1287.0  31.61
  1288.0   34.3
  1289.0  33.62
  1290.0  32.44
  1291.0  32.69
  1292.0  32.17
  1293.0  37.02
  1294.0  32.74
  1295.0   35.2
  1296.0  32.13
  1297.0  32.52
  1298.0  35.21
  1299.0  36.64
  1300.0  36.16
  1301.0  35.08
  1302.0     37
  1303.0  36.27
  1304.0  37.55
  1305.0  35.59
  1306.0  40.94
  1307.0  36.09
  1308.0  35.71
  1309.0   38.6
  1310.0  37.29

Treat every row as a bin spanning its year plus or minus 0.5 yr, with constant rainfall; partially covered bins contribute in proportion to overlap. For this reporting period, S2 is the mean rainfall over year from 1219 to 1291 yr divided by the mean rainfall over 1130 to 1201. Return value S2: 1.25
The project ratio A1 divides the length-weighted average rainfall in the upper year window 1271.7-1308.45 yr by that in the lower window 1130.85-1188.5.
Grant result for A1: 1.6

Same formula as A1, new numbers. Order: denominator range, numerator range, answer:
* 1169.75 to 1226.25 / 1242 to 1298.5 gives 1.41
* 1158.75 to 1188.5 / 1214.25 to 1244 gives 1.04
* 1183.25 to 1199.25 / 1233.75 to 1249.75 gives 1.10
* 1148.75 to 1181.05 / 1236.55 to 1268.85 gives 1.14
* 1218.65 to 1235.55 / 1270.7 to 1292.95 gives 1.48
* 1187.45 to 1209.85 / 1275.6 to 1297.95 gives 1.71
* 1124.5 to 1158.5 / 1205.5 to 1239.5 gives 1.00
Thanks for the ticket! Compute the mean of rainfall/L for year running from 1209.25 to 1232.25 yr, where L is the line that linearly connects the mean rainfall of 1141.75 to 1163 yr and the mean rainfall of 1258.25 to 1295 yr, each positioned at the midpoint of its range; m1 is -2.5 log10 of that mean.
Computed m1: 0.211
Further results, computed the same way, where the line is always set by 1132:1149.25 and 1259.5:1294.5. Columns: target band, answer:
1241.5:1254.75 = 0.112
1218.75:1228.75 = 0.171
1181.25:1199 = 0.202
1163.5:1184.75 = 0.128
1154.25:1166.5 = -0.003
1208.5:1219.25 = 0.200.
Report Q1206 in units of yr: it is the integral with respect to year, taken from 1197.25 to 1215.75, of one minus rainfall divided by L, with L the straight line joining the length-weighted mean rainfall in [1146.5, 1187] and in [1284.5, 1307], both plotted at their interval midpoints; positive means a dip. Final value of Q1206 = 4.0 yr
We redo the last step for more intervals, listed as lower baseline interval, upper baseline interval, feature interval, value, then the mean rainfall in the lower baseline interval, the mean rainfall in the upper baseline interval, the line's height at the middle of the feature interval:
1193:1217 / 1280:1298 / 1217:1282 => 7.0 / 19.7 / 33.1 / 26.8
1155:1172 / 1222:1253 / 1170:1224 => 3.7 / 20.7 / 21.9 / 21.3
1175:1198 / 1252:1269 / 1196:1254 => 3.2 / 19.6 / 24.9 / 22.4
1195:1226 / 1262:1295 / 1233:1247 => 2.1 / 20.3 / 29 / 24.1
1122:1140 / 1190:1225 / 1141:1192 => -1.7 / 19.7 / 20.1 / 19.9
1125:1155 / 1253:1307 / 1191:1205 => 3.1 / 20.6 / 30.3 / 24.6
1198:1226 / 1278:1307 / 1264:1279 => 2.7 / 20.4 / 34.3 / 30.7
